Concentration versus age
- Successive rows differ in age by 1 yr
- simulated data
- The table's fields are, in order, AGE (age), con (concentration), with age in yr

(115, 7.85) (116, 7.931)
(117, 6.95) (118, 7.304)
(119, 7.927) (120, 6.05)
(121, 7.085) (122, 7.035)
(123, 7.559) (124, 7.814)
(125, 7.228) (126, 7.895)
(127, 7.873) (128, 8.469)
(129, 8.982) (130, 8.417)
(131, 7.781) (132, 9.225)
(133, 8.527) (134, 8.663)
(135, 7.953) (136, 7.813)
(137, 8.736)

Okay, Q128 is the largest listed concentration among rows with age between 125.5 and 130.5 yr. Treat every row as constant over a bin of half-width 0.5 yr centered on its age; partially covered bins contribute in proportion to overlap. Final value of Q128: 8.982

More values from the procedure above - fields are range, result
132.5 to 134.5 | 8.663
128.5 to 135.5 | 9.225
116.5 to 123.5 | 7.927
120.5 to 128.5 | 8.469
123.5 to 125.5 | 7.814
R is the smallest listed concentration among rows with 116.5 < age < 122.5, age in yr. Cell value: 6.05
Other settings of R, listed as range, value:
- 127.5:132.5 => 7.781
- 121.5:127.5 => 7.035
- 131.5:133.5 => 8.527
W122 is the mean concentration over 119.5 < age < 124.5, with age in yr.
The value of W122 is 7.11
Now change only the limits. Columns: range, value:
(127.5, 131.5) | 8.41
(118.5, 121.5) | 7.02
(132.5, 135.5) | 8.38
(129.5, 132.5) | 8.47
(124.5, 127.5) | 7.67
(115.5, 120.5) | 7.23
